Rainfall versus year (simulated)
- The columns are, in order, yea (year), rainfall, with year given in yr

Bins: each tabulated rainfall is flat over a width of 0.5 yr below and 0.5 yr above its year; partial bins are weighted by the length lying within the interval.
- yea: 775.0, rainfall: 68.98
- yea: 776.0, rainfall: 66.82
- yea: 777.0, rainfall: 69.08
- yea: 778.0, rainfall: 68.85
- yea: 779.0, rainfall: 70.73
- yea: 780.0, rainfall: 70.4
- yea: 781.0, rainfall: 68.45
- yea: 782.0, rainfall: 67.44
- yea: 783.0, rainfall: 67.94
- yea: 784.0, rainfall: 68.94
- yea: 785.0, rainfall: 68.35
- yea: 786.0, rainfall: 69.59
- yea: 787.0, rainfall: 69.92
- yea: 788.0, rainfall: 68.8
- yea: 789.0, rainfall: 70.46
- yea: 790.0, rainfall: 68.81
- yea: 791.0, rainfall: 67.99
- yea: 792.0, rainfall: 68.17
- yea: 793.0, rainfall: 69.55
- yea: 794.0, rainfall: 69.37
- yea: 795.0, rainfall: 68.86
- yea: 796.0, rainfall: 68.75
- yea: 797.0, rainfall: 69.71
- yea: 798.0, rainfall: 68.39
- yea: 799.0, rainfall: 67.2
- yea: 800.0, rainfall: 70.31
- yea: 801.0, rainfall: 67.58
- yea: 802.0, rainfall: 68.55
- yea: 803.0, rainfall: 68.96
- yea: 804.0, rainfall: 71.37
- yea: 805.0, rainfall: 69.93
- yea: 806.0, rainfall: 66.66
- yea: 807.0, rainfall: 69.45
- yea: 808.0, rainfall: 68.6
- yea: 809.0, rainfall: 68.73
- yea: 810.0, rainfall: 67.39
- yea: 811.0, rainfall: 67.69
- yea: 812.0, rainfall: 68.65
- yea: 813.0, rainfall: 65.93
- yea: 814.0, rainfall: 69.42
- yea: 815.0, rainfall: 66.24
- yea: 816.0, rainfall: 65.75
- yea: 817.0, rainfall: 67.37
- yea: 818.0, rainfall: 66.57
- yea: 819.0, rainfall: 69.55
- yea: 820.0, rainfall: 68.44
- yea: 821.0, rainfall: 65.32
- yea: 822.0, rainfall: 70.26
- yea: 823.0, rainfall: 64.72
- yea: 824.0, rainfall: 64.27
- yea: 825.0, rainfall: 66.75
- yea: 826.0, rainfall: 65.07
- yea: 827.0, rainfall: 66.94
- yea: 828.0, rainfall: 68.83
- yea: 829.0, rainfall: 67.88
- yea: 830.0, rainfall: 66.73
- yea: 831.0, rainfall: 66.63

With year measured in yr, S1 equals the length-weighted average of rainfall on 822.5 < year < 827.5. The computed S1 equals 65.5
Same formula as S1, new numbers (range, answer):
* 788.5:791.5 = 69.1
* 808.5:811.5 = 67.9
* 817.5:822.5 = 68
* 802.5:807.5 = 69.3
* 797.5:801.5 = 68.4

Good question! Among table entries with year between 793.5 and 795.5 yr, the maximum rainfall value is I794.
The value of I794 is 69.37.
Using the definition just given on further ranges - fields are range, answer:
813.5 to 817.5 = 69.42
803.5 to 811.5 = 71.37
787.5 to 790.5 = 70.46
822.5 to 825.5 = 66.75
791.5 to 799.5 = 69.71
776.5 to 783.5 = 70.73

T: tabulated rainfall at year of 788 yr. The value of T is 68.8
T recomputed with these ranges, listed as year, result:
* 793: 69.55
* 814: 69.42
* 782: 67.44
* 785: 68.35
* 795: 68.86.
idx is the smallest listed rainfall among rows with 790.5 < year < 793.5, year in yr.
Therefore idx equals 67.99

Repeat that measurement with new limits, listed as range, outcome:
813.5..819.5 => 65.75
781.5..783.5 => 67.44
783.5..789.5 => 68.35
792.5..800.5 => 67.2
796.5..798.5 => 68.39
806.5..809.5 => 68.6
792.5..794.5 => 69.37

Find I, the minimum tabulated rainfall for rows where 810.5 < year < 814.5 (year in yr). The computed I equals 65.93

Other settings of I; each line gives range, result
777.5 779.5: 68.85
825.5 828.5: 65.07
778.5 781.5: 68.45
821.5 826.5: 64.27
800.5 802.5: 67.58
